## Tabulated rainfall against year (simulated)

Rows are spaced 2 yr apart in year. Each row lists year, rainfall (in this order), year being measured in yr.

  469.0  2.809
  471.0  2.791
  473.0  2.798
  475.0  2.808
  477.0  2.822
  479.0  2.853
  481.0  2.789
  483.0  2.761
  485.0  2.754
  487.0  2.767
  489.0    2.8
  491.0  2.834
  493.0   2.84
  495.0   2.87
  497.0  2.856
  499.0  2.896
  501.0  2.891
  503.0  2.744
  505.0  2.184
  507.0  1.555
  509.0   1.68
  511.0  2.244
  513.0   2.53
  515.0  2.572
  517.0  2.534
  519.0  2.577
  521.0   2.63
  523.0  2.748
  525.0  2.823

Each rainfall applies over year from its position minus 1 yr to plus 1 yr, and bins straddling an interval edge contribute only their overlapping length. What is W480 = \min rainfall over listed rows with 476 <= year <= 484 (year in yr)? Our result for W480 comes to 2.761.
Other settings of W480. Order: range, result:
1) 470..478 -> 2.791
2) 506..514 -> 1.555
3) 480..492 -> 2.754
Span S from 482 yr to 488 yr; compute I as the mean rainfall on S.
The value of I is 2.76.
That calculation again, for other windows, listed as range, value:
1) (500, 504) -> 2.82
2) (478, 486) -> 2.79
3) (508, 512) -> 1.96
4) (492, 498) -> 2.86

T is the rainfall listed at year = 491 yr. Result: 2.834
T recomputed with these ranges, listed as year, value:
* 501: 2.891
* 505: 2.184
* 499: 2.896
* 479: 2.853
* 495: 2.87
